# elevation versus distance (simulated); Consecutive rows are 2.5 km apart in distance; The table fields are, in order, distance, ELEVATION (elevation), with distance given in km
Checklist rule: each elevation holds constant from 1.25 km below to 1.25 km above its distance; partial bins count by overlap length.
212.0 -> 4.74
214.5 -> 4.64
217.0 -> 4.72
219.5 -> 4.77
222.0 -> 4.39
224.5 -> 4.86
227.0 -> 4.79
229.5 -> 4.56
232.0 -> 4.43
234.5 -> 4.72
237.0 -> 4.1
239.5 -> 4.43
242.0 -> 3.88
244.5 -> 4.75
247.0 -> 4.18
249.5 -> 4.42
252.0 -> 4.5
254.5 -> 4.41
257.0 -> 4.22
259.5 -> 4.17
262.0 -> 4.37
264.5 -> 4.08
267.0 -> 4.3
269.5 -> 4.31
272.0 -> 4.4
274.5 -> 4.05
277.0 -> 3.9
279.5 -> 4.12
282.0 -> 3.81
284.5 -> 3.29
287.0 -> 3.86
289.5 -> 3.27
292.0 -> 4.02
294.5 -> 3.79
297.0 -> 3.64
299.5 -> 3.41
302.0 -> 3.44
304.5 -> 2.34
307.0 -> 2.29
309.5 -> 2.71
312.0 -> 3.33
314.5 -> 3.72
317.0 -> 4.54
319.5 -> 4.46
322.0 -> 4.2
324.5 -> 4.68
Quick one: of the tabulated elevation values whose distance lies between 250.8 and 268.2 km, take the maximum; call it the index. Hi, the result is 4.5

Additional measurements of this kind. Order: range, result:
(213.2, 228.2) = 4.86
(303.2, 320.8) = 4.54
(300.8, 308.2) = 3.44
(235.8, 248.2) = 4.75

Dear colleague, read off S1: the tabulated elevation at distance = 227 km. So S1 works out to 4.79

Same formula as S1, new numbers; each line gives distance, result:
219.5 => 4.77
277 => 3.9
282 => 3.81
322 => 4.2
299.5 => 3.41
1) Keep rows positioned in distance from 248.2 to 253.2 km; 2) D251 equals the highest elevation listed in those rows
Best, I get 4.5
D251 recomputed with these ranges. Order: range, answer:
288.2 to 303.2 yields 4.02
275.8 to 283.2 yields 4.12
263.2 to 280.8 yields 4.4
